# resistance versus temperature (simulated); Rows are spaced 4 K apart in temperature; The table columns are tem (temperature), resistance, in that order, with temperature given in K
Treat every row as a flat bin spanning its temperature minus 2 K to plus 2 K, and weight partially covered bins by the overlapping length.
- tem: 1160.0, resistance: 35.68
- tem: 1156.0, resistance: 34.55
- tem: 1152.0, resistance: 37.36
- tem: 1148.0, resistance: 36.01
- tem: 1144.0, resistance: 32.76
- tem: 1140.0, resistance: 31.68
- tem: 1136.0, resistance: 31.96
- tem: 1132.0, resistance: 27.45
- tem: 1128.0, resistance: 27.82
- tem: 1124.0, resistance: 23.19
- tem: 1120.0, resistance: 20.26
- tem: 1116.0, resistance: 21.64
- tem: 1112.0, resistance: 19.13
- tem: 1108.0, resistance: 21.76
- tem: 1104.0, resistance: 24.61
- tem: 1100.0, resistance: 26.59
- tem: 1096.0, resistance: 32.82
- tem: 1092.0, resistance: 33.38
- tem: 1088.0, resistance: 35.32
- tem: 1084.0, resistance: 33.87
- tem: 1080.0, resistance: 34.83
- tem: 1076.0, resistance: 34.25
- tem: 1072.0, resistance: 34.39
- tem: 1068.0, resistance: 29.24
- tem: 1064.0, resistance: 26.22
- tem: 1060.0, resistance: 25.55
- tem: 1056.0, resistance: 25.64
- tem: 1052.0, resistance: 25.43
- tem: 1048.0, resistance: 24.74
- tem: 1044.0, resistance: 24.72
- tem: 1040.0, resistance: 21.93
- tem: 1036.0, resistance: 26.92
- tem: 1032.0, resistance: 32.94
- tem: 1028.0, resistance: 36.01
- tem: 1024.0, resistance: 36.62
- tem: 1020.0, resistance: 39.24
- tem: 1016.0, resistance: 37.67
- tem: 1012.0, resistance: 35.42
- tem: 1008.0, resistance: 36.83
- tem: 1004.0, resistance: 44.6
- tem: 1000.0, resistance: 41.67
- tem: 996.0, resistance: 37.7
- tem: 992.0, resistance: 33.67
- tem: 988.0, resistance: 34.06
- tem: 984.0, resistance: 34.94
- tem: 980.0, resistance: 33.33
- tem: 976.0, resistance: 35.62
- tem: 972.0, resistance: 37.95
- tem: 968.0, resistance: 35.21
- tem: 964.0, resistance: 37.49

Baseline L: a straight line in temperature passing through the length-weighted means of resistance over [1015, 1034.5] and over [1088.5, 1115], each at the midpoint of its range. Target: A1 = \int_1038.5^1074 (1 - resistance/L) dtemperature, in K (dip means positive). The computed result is 6.2 K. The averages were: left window 36.2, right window 26.7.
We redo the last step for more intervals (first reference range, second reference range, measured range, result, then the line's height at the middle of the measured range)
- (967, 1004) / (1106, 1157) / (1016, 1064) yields 5.9 K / 33.3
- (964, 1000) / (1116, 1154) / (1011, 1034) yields -1.5 K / 34.1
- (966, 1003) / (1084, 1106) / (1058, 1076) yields 1.5 K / 32.2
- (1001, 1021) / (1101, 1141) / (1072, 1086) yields -1.9 K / 30.2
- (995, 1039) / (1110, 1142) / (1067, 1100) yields -3.9 K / 29.7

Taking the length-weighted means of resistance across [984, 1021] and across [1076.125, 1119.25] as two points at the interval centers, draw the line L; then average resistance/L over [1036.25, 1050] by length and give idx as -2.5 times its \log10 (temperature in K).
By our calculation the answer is 0.36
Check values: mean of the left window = 37.7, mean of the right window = 28.4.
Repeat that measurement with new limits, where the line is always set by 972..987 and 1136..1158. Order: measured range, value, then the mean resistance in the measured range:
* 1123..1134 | 0.28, 26.4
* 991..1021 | -0.11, 38.5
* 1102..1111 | 0.45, 22.7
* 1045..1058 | 0.35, 25.2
